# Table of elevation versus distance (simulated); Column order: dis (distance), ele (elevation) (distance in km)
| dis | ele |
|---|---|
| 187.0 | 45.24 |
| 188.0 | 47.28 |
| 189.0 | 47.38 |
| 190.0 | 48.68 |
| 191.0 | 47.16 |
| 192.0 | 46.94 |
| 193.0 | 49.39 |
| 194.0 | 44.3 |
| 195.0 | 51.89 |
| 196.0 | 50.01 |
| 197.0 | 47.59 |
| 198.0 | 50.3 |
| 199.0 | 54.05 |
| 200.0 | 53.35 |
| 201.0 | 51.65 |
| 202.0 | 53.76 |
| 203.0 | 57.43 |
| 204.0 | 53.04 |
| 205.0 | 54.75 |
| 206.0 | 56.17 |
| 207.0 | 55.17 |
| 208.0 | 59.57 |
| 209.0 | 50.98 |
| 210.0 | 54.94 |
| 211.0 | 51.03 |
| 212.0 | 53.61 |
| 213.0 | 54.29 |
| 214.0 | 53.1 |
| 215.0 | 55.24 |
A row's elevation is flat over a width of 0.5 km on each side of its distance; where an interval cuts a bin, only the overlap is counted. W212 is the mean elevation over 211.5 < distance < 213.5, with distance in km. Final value 54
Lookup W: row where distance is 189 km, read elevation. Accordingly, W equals 47.38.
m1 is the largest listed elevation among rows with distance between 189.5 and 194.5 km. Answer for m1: 49.39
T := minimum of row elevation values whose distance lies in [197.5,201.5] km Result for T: 50.3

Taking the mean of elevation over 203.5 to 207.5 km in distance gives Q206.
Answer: 54.8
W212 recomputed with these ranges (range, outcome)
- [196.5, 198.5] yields 48.9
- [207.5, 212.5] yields 54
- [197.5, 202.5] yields 52.6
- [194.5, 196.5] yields 51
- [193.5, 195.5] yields 48.1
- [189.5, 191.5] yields 47.9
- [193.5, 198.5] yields 48.8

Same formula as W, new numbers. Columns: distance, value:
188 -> 47.28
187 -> 45.24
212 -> 53.61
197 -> 47.59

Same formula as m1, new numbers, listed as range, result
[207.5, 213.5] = 59.57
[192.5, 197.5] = 51.89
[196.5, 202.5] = 54.05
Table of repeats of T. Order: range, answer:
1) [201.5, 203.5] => 53.76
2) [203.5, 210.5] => 50.98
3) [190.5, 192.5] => 46.94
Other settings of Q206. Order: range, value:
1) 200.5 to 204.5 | 54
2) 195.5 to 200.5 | 51.1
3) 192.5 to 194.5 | 46.8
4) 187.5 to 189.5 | 47.3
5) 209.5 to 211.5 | 53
